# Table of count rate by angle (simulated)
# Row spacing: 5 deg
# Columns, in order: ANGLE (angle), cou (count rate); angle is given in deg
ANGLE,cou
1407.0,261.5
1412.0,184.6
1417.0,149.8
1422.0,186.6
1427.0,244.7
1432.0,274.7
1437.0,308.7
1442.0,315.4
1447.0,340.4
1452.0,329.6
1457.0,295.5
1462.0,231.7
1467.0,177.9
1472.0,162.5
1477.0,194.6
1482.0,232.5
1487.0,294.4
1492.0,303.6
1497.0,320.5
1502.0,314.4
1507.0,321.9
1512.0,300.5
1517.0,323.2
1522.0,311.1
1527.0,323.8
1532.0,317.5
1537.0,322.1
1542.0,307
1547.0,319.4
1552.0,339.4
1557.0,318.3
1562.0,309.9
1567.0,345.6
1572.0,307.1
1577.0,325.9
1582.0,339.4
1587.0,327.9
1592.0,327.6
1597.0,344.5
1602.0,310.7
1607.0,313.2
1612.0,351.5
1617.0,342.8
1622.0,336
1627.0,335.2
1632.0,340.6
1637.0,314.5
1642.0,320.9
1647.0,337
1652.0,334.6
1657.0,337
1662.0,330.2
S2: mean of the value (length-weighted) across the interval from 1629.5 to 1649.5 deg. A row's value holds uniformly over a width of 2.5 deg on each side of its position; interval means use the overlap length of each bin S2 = 328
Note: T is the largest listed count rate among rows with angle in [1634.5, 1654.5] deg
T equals 337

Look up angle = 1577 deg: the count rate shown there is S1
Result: 325.9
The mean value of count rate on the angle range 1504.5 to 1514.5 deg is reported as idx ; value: 311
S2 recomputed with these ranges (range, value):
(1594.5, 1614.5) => 330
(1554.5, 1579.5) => 321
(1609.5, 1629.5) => 341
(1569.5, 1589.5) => 325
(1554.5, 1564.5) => 314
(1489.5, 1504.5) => 313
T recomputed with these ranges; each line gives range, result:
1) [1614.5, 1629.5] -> 342.8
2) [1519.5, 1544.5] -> 323.8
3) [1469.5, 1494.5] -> 303.6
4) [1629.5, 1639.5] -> 340.6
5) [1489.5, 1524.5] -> 323.2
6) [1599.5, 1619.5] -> 351.5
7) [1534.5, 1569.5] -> 345.6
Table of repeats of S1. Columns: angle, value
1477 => 194.6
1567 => 345.6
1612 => 351.5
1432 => 274.7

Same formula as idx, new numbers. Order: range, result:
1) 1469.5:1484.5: 197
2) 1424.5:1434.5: 260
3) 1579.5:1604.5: 330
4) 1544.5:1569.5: 327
